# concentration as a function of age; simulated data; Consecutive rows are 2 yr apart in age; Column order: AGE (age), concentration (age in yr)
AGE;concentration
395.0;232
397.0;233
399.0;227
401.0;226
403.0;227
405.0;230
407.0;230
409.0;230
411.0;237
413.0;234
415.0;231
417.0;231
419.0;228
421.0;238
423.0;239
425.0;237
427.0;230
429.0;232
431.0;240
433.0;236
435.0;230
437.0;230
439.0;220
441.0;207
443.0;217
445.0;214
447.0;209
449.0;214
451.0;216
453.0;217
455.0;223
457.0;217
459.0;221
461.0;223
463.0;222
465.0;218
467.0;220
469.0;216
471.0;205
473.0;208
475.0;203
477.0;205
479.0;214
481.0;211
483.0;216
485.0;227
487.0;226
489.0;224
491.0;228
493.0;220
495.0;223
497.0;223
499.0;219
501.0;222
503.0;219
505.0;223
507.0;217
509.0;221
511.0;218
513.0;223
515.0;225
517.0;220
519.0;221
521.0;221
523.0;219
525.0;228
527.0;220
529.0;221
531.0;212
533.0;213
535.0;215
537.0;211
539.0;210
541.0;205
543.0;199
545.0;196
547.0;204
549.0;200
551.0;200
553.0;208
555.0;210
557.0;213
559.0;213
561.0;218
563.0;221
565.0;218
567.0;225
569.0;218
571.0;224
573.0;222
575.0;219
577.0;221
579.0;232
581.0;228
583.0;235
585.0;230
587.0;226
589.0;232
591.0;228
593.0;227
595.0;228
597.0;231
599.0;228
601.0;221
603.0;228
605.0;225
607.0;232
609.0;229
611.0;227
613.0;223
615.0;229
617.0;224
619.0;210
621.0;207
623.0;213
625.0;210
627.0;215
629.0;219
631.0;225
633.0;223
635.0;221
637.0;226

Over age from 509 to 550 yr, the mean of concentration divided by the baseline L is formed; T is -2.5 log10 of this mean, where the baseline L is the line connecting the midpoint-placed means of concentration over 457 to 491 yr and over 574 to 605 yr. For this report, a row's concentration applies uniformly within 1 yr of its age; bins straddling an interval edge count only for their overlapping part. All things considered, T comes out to 0.04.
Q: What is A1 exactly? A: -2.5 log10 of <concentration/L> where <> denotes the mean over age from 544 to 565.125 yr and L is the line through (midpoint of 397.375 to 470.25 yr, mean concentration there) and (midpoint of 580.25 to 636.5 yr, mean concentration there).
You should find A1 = 0.08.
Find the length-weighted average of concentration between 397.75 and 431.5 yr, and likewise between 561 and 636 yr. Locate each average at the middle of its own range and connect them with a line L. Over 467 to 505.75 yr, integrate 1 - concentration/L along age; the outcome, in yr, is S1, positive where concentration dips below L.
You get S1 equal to 1.9 yr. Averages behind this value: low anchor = 232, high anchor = 224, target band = 218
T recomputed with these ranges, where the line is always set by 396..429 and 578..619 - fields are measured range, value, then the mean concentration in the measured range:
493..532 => 0.042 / 221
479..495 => 0.042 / 221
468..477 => 0.113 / 208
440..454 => 0.086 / 213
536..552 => 0.130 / 203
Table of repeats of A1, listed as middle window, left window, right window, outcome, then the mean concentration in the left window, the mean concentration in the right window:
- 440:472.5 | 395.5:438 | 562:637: 0.07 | 232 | 224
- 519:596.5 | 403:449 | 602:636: 0.03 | 228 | 221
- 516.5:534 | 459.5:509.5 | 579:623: 0.01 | 218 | 226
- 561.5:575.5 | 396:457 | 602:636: 0.01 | 227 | 221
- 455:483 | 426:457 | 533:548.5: 0.02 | 222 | 206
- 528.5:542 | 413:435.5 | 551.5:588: 0.06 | 234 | 221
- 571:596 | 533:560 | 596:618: -0.04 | 207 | 227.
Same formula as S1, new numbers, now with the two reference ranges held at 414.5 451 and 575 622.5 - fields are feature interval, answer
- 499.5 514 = 0.4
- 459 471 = 0.4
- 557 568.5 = 0.4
